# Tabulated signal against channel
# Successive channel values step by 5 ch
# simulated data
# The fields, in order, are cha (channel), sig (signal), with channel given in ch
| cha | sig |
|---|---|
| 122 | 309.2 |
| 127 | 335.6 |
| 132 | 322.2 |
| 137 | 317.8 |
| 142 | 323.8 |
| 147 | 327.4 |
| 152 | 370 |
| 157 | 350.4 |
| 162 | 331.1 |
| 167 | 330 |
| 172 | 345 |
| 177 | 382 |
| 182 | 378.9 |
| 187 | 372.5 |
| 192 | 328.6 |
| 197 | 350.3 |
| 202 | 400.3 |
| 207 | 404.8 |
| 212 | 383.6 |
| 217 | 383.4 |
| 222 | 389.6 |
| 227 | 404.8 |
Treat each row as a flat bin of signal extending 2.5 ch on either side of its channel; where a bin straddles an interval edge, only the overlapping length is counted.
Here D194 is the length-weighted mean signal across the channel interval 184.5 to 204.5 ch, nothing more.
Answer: 363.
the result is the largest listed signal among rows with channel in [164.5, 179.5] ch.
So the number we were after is 382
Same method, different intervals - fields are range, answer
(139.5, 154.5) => 370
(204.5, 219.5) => 404.8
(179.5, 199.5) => 378.9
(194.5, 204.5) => 400.3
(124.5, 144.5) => 335.6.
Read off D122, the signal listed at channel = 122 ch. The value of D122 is 309.2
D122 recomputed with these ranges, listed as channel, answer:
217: 383.4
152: 370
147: 327.4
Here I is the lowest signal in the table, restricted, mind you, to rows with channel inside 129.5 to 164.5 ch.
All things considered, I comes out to 317.8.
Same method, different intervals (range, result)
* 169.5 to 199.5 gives 328.6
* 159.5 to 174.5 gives 330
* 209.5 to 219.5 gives 383.4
